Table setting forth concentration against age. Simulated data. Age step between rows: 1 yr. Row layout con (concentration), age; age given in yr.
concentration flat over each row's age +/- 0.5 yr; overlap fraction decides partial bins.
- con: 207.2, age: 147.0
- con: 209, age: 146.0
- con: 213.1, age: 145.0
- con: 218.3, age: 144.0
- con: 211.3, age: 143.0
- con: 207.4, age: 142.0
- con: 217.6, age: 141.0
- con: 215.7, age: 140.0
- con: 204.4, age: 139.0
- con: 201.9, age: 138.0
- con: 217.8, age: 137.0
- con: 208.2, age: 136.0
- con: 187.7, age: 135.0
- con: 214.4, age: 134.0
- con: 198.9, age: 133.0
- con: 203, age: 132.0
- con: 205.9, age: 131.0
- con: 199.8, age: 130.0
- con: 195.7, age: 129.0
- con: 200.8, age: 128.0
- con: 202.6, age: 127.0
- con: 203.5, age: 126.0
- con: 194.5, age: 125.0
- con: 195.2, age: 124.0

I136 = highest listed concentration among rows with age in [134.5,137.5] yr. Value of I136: 217.8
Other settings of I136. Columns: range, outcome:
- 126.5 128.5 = 202.6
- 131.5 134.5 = 214.4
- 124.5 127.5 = 203.5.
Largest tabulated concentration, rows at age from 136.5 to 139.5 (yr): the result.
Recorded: 217.8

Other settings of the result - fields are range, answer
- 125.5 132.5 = 205.9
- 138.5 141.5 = 217.6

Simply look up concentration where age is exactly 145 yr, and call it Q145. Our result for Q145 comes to 213.1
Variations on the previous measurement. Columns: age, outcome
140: 215.7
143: 211.3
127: 202.6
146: 209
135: 187.7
